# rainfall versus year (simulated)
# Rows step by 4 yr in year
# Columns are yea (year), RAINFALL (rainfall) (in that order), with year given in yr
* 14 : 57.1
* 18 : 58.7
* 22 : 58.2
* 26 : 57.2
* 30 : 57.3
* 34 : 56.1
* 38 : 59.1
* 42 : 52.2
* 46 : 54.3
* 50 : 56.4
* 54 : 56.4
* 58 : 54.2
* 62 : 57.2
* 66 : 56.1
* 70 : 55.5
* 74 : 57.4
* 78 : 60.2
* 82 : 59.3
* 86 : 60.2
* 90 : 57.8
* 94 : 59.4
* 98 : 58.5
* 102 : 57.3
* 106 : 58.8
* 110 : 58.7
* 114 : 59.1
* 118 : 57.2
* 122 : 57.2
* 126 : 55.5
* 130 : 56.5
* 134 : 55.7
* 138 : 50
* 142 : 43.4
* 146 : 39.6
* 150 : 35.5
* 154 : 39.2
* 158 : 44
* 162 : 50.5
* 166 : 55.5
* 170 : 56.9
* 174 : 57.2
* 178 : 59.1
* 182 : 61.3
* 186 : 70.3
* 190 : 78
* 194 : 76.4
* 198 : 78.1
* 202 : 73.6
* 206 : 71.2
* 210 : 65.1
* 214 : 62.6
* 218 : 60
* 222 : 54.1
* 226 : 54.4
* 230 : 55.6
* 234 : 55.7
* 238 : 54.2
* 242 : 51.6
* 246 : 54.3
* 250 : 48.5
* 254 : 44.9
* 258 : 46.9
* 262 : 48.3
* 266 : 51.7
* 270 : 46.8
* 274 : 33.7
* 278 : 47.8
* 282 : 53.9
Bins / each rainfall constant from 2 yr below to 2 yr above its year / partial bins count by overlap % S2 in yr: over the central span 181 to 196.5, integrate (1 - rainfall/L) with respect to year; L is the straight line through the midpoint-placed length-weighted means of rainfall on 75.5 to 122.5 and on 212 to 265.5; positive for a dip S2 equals -4.9 yr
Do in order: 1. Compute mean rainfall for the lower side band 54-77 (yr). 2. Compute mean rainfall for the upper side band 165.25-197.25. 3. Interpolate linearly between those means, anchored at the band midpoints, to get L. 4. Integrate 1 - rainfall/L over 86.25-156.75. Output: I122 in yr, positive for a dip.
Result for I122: 8.6 yr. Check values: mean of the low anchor 56.3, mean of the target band 53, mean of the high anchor 65.2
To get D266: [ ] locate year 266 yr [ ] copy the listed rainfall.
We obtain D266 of 51.7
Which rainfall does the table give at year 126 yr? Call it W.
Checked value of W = 55.5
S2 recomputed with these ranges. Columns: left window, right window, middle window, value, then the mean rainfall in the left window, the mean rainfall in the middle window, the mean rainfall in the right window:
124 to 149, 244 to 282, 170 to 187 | -4.21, 49.5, 60.9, 47.4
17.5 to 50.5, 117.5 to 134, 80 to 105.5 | -1.03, 56.5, 58.8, 56.4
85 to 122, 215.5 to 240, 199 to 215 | -3.65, 58.4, 69.1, 55.8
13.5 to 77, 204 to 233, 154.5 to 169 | 2.38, 56.5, 49.4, 60.3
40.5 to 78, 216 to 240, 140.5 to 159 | 5.20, 55.8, 40.1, 55.7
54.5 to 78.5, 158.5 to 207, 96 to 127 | 0.98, 56.5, 57.9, 64.9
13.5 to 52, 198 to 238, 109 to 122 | 0.18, 56.6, 58.1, 61.8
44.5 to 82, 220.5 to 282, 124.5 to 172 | 4.57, 56.6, 48.5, 50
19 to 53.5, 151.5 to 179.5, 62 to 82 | -0.90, 56.4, 57.5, 51.4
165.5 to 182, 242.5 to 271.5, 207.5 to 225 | -2.32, 57.8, 60.4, 49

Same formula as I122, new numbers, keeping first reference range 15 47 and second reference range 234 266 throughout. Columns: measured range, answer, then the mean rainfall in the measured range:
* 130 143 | 0.6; 51.2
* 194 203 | -4.2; 76.2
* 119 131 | -0.6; 56.5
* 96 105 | -0.5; 58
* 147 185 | 1.1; 51.2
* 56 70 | 0.0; 55.8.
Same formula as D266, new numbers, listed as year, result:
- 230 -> 55.6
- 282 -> 53.9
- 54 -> 56.4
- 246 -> 54.3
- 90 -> 57.8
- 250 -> 48.5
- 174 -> 57.2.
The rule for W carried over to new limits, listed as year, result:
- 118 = 57.2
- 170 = 56.9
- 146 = 39.6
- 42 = 52.2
